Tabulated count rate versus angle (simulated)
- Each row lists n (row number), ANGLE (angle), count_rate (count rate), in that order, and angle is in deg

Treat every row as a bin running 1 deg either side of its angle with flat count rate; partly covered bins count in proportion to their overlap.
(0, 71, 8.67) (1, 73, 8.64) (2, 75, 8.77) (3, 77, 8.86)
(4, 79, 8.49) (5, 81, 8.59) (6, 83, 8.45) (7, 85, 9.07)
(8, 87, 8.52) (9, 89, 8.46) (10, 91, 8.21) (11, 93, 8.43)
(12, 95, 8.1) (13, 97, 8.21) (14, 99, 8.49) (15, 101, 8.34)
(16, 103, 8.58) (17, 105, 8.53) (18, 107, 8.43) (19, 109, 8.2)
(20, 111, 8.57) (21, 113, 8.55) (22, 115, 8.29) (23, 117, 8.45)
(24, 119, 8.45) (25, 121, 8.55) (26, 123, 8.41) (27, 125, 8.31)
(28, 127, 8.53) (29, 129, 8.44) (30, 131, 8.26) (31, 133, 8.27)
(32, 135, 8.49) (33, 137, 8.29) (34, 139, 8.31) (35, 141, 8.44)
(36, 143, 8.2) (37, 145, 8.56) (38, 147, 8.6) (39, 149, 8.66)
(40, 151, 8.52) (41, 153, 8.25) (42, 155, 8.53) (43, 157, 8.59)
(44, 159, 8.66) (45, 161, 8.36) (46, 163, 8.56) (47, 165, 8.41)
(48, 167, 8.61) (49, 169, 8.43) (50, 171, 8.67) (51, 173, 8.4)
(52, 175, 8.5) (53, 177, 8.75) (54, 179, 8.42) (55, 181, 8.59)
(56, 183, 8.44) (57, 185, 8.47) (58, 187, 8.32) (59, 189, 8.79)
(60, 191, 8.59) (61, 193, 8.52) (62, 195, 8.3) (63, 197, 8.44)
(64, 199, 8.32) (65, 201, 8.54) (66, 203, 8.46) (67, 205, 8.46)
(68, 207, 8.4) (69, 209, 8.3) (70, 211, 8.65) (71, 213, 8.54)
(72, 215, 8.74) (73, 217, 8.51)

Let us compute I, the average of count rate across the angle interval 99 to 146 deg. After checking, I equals 8.41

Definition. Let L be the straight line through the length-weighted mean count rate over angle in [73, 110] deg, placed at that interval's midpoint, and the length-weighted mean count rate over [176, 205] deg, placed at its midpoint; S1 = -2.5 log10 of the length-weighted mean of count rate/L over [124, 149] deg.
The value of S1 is 0.01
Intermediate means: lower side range 8.49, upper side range 8.5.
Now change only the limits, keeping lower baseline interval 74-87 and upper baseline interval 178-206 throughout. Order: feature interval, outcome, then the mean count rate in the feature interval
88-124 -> 0.030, 8.4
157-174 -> 0.001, 8.52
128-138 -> 0.031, 8.35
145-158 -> 0.003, 8.53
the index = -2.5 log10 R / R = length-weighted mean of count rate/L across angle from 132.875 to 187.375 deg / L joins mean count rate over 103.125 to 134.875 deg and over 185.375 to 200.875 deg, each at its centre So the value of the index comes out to 0.00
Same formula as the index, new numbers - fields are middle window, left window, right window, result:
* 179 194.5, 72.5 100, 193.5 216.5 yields -0.01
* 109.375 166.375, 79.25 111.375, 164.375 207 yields 0.00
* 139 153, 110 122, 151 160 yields 0.00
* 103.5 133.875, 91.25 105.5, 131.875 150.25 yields 0.00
